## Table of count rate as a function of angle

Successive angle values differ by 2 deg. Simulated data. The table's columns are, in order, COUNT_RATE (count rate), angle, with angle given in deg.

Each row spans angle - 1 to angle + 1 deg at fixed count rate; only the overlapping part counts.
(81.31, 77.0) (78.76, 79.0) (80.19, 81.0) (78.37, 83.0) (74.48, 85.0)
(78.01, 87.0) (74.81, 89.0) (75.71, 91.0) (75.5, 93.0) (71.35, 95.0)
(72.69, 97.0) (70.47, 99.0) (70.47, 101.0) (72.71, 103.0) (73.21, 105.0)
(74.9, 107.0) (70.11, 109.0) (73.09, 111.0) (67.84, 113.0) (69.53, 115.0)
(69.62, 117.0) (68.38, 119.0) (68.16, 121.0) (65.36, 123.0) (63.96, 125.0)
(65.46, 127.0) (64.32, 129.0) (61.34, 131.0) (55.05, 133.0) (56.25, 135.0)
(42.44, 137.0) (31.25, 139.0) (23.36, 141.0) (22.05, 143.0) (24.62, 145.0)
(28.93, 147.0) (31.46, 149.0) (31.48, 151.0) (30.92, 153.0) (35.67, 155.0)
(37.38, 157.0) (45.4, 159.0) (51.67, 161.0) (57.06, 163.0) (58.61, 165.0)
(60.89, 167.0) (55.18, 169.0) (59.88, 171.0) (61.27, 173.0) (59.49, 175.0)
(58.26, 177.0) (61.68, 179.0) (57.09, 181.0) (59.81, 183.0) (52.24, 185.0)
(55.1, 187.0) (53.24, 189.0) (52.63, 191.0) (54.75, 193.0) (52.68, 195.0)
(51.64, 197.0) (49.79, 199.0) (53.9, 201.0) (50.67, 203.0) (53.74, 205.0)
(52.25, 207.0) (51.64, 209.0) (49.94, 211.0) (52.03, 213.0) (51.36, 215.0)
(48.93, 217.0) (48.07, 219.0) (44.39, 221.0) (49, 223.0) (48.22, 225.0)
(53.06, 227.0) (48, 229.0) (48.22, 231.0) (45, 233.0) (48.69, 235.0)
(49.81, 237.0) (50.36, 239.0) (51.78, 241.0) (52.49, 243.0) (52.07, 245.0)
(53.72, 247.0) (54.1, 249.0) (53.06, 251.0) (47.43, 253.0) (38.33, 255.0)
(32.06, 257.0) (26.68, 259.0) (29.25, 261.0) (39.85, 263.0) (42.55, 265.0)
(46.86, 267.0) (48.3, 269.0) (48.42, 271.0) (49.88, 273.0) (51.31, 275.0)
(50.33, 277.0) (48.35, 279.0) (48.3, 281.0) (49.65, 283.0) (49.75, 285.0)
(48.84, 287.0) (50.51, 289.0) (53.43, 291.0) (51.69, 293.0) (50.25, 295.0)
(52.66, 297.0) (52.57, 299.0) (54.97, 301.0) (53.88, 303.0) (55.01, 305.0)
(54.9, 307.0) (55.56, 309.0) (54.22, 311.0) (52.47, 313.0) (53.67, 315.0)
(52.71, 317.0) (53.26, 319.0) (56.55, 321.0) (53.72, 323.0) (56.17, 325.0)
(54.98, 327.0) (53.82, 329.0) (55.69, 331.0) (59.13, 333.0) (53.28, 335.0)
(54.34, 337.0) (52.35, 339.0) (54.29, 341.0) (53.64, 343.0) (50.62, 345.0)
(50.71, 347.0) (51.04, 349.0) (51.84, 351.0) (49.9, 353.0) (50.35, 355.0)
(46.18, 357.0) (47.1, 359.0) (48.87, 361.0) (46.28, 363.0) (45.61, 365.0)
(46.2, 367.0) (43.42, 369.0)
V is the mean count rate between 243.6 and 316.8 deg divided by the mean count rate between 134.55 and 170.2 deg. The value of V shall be 1.22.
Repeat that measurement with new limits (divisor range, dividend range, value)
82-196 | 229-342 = 0.87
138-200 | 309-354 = 1.13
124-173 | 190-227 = 1.11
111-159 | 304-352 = 1.10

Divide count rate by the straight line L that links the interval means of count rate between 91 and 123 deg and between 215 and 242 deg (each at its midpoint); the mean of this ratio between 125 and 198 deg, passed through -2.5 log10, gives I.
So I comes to 0.23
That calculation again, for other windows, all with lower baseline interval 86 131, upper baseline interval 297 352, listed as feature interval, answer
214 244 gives 0.238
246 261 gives 0.360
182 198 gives 0.188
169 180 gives 0.100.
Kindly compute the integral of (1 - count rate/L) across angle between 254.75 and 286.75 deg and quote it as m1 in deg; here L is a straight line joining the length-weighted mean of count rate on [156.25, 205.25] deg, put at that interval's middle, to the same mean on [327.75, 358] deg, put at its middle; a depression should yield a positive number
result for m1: 5.66 deg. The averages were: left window 54.7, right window 52.5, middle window 44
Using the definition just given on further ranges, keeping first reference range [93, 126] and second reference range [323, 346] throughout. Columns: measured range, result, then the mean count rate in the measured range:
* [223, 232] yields 1.8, 49.3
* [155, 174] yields 3.8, 53.2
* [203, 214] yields 2.0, 51.8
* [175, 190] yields 1.9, 57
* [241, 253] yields 1.6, 52.5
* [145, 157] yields 6.4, 31.6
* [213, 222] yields 2.0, 48.6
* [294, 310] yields 0.8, 53.7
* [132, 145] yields 5.9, 37.3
